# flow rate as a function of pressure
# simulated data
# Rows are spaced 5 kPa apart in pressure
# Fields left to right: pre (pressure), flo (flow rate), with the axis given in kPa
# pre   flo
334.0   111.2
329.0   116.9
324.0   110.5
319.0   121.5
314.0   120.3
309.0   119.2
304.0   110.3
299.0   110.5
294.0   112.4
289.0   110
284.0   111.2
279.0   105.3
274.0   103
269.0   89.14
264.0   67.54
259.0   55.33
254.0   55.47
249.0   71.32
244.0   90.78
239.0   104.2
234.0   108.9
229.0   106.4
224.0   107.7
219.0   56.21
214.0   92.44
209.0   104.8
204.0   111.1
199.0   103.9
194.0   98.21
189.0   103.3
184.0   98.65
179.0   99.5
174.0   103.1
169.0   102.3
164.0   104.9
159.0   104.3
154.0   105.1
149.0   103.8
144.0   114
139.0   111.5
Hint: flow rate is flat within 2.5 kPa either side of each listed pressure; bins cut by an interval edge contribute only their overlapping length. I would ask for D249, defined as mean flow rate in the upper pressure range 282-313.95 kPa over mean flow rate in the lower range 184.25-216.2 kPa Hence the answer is 1.1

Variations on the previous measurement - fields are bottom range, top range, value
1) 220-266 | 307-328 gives 1.39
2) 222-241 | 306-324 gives 1.11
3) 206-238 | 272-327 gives 1.16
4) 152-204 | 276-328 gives 1.10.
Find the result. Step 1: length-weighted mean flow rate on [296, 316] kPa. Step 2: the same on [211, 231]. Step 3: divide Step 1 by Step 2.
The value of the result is 1.27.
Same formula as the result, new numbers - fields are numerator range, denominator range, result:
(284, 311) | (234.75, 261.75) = 1.45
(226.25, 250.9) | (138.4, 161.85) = 0.90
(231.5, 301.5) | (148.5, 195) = 0.90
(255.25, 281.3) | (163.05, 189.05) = 0.81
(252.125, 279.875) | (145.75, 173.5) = 0.75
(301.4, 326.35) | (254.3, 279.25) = 1.46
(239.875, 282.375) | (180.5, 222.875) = 0.84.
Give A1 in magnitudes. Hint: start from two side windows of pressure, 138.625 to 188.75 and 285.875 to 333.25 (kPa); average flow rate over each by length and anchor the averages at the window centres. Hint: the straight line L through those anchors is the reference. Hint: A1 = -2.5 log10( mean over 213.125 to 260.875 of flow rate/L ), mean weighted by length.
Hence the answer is 0.27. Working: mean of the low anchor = 104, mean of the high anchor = 114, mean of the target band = 85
